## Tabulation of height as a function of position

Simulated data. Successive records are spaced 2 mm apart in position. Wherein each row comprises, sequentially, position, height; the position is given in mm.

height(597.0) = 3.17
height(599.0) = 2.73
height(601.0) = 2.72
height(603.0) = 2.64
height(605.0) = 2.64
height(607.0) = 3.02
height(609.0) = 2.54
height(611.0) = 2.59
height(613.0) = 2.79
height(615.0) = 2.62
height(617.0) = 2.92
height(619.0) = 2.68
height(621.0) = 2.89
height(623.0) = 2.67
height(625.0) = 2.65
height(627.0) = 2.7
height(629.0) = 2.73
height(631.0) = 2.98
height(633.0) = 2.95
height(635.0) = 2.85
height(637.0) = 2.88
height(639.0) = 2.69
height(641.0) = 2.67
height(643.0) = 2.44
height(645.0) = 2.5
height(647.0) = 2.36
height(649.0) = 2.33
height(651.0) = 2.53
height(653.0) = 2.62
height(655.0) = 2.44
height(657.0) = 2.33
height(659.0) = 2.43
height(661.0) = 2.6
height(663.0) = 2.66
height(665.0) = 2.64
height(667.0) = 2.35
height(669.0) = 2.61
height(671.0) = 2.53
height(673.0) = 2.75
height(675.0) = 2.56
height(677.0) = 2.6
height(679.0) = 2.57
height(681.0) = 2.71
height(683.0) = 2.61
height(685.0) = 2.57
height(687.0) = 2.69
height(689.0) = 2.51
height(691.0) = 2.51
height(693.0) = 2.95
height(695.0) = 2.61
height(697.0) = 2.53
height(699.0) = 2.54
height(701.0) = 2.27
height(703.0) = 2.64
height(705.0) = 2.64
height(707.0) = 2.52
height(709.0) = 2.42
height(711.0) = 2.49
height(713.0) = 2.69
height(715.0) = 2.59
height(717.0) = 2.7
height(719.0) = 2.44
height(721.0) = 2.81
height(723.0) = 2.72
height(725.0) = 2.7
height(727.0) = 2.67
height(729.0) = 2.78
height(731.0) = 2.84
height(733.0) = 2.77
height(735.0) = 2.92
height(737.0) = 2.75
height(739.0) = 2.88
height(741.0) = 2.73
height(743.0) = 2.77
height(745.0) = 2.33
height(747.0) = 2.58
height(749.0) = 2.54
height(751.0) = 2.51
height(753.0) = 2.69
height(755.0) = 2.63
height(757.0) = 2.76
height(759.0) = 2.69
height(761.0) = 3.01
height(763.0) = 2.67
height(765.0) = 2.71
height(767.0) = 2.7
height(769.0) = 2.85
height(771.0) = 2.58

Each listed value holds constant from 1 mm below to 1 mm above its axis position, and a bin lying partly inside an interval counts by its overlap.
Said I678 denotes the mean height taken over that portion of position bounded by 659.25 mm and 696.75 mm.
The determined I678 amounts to 2.61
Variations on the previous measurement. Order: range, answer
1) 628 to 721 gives 2.59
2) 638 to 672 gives 2.51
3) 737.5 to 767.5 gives 2.68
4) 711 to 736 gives 2.71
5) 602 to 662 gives 2.66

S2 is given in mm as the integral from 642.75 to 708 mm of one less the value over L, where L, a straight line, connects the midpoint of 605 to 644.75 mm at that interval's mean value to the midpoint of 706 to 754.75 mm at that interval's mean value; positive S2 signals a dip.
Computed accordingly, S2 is 3.7 mm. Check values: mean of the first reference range 2.74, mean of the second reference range 2.66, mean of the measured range 2.55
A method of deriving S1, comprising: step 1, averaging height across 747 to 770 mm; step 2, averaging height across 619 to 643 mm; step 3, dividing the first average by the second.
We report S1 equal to 0.98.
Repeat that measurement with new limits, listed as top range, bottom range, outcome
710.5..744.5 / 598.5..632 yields 0.99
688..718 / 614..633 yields 0.93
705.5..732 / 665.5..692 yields 1.02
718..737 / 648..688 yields 1.07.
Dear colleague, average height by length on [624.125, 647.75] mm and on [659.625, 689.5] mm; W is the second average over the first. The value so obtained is 0.96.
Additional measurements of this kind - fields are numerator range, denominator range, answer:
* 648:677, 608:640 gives 0.92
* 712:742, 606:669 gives 1.03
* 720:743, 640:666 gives 1.11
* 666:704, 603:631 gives 0.95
